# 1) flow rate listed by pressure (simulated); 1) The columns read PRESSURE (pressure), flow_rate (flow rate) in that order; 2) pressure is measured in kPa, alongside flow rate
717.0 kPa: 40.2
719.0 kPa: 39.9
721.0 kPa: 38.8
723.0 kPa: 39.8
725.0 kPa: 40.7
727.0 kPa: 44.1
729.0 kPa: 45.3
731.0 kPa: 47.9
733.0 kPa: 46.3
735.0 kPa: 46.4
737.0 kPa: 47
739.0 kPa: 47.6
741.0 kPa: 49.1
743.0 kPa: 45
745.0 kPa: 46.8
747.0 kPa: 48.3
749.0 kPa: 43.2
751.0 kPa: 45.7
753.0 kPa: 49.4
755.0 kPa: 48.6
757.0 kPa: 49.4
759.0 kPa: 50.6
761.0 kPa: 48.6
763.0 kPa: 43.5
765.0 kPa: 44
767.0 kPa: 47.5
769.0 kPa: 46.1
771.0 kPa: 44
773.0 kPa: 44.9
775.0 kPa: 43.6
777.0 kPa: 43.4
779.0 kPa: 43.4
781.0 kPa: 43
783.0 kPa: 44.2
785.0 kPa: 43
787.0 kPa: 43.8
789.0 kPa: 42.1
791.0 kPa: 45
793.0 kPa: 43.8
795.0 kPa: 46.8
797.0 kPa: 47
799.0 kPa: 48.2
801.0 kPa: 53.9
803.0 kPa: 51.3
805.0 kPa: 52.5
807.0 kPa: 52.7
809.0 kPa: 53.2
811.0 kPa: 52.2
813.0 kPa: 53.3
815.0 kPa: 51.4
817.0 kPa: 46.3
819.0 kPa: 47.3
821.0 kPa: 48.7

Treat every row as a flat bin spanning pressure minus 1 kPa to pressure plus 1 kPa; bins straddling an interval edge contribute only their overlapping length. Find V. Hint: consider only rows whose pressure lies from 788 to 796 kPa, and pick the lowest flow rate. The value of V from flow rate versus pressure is 42.1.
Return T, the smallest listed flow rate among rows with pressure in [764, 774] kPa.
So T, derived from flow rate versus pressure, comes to 44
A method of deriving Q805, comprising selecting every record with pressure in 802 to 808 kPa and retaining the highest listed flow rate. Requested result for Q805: 52.7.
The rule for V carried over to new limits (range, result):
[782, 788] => 43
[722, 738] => 39.8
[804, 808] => 52.5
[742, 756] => 43.2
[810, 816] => 51.4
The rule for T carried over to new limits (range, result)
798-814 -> 48.2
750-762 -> 45.7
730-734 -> 46.3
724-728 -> 40.7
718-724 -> 38.8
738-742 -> 47.6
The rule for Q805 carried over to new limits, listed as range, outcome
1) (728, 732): 47.9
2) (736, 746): 49.1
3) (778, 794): 45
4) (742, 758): 49.4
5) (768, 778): 46.1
